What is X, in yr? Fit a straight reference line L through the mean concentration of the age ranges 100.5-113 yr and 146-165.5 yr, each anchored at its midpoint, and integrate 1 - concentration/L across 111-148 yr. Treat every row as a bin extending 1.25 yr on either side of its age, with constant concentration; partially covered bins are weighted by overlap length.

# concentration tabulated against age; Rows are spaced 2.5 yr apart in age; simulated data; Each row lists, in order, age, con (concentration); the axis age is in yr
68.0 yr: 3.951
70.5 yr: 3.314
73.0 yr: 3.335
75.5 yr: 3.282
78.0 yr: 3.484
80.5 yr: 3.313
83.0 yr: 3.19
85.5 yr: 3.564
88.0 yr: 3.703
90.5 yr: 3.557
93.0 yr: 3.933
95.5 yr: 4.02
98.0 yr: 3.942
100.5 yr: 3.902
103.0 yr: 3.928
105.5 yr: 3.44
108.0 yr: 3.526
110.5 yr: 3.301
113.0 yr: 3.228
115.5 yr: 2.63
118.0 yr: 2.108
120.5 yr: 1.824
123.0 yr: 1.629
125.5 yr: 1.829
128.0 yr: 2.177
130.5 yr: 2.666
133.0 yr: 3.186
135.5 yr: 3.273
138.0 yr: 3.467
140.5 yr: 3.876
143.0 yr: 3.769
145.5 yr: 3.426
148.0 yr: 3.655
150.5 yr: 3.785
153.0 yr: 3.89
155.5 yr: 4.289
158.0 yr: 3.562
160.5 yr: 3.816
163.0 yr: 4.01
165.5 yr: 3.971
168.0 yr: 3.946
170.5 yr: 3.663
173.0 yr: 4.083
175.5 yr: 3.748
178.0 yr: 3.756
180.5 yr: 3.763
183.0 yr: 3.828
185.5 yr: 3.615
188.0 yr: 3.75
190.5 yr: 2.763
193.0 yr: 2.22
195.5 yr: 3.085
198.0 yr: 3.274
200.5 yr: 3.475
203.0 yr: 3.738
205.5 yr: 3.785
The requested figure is 8.68 yr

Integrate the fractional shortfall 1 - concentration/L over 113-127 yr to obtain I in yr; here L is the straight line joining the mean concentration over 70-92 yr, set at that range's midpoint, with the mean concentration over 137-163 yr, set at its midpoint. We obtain 5.8 yr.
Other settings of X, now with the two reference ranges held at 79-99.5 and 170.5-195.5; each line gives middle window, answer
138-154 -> -0.7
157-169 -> -1.2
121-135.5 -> 5.0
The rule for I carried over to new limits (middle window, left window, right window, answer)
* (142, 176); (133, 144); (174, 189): -1.8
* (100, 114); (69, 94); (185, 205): -0.5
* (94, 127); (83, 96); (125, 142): 3.5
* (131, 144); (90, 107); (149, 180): 1.3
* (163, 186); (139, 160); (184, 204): -2.4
